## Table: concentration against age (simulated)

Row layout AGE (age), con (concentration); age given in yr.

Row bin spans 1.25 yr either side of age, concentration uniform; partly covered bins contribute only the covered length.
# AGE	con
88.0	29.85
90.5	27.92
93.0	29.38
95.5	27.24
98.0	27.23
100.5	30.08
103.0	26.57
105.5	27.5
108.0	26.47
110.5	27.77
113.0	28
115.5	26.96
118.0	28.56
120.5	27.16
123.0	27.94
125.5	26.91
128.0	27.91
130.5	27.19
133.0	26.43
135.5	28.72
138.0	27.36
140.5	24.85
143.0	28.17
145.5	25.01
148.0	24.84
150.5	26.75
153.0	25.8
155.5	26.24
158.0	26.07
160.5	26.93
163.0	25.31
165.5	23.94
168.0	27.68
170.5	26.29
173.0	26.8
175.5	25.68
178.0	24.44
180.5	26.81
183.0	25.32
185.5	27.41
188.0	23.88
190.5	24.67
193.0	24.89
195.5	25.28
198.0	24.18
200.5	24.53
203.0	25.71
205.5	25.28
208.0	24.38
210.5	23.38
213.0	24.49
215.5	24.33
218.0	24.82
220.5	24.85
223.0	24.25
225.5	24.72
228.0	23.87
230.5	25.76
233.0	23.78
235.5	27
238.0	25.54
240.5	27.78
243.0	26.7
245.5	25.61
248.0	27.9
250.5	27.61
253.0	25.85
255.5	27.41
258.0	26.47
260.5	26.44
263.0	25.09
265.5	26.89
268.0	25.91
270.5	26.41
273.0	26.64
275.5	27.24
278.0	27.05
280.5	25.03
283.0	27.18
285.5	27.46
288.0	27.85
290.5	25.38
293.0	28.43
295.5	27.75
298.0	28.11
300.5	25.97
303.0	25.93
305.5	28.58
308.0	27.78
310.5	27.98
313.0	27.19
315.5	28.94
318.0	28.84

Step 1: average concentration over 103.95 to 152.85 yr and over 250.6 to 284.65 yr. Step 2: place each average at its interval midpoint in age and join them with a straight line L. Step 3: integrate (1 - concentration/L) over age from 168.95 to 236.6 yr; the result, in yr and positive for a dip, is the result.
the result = 4.23 yr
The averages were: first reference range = 27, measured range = 25.1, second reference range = 26.5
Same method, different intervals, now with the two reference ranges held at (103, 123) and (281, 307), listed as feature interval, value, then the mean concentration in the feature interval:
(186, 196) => 0.92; 24.8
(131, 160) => 1.05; 26.4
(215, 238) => 2.04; 24.9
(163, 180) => 0.97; 25.8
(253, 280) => 0.76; 26.5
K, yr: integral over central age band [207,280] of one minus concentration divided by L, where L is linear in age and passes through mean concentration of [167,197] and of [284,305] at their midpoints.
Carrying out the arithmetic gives 2.00 yr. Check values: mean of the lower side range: 25.7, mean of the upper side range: 27.2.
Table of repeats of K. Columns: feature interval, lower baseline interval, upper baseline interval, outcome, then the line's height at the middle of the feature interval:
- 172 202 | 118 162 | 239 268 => 1.6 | 26.7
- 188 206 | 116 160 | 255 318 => 1.4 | 26.9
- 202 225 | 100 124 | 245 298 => 2.1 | 27.1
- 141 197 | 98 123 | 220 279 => 2.5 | 27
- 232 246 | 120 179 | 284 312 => 0.5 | 27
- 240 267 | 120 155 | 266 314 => 0.3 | 27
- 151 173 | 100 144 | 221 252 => 0.6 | 26.9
